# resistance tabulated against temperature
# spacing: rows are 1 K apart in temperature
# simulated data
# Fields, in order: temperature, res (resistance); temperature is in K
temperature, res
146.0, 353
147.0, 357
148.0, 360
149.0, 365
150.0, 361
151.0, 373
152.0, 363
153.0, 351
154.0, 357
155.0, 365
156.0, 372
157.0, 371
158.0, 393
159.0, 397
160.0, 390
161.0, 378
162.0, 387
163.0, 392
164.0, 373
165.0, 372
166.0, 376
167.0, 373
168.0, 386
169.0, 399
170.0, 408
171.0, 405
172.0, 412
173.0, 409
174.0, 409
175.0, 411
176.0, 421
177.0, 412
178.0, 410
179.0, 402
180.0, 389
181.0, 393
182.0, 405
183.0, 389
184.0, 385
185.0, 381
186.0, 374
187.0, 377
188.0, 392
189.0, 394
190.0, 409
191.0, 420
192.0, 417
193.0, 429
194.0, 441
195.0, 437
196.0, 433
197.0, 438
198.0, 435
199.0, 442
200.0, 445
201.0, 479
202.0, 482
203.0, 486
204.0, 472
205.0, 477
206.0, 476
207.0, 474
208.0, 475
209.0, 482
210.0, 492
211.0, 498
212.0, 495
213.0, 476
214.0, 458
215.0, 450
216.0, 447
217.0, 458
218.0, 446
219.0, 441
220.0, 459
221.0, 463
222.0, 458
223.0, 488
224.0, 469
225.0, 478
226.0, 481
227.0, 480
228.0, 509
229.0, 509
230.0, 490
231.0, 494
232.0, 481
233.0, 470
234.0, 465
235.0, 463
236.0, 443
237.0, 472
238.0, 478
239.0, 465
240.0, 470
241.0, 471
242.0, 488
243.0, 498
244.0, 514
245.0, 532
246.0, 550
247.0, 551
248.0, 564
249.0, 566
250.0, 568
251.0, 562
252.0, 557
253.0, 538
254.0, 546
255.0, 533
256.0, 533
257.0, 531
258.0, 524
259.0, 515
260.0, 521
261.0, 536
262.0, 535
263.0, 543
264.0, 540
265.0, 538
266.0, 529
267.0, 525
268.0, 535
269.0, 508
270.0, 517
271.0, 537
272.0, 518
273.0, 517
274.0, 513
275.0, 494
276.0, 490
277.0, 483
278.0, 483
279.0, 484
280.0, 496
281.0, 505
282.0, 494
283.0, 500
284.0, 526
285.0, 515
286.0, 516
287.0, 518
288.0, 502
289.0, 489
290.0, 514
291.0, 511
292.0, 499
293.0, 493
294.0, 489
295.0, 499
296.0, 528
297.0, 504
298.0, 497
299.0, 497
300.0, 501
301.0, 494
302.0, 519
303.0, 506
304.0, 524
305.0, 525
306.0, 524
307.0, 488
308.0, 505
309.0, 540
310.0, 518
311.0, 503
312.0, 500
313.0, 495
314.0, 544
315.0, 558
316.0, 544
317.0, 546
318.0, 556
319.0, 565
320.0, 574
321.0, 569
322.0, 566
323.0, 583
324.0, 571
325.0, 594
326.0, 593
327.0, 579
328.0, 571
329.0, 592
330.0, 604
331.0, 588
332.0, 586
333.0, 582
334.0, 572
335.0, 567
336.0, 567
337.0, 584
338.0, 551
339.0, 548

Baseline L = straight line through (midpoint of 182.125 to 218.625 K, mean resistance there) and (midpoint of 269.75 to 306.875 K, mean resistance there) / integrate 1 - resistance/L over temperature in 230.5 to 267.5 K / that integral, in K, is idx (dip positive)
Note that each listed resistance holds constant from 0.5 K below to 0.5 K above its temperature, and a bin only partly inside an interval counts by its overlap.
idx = -3.0 K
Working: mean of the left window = 443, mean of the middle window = 516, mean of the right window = 506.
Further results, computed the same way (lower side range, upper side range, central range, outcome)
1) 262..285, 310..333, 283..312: 1.6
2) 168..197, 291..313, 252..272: -2.4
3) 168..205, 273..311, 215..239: -1.0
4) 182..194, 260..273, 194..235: -2.5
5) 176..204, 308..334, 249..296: -1.1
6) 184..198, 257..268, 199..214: -1.4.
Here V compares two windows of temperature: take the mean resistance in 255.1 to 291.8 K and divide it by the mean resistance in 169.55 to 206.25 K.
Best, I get 1.2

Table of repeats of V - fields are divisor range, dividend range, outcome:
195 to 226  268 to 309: 1.09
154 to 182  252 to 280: 1.33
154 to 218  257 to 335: 1.26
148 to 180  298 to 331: 1.40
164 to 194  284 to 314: 1.27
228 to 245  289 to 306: 1.05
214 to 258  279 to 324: 1.05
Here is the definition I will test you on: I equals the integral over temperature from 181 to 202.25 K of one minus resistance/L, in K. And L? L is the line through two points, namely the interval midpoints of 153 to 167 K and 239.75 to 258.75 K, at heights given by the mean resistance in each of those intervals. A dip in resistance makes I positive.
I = 0.7 K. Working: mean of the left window 378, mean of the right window 532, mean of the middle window 418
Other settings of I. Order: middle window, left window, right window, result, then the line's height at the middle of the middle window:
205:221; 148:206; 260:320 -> -1.1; 439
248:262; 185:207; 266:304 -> -1.7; 483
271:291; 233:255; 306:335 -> 1.1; 533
